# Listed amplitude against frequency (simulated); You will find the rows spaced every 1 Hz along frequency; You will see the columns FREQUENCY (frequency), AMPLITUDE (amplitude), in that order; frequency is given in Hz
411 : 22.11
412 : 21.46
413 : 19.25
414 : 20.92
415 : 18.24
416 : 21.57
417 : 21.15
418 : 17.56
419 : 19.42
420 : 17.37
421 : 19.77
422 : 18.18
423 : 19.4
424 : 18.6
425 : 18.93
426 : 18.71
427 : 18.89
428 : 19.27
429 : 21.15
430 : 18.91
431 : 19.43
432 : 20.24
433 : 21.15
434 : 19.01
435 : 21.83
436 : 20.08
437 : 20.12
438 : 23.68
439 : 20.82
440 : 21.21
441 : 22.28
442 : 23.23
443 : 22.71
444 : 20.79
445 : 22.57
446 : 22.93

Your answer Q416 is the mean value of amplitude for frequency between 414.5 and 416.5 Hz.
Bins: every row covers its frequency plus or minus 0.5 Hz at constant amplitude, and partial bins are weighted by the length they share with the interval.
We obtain 19.9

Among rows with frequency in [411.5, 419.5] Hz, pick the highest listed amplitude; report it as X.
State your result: 21.57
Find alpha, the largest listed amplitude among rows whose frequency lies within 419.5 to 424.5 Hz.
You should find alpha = 19.77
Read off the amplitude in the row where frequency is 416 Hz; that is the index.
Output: 21.57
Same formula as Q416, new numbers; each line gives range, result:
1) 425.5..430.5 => 19.4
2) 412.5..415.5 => 19.5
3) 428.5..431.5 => 19.8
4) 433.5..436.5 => 20.3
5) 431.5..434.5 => 20.1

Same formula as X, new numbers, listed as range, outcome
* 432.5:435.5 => 21.83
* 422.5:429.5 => 21.15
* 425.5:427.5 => 18.89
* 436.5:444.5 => 23.68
